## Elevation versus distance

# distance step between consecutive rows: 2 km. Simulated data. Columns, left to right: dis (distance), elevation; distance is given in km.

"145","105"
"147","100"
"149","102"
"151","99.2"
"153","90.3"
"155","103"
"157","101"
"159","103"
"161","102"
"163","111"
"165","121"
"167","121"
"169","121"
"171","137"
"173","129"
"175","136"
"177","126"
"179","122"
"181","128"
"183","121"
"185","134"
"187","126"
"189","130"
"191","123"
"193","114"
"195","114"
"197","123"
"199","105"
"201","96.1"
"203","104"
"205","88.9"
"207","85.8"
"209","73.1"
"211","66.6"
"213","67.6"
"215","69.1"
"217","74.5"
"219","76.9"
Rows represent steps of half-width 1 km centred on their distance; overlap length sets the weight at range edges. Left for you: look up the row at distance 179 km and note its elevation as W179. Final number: 122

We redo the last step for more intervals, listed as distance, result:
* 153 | 90.3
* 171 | 137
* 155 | 103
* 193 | 114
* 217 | 74.5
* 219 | 76.9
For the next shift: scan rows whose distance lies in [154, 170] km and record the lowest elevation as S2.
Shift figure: 101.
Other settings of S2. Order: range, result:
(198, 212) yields 66.6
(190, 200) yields 105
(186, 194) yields 114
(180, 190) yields 121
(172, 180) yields 122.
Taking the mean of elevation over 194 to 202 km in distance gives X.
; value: 110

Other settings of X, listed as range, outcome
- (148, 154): 97.2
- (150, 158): 98.4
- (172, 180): 128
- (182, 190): 128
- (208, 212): 69.8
